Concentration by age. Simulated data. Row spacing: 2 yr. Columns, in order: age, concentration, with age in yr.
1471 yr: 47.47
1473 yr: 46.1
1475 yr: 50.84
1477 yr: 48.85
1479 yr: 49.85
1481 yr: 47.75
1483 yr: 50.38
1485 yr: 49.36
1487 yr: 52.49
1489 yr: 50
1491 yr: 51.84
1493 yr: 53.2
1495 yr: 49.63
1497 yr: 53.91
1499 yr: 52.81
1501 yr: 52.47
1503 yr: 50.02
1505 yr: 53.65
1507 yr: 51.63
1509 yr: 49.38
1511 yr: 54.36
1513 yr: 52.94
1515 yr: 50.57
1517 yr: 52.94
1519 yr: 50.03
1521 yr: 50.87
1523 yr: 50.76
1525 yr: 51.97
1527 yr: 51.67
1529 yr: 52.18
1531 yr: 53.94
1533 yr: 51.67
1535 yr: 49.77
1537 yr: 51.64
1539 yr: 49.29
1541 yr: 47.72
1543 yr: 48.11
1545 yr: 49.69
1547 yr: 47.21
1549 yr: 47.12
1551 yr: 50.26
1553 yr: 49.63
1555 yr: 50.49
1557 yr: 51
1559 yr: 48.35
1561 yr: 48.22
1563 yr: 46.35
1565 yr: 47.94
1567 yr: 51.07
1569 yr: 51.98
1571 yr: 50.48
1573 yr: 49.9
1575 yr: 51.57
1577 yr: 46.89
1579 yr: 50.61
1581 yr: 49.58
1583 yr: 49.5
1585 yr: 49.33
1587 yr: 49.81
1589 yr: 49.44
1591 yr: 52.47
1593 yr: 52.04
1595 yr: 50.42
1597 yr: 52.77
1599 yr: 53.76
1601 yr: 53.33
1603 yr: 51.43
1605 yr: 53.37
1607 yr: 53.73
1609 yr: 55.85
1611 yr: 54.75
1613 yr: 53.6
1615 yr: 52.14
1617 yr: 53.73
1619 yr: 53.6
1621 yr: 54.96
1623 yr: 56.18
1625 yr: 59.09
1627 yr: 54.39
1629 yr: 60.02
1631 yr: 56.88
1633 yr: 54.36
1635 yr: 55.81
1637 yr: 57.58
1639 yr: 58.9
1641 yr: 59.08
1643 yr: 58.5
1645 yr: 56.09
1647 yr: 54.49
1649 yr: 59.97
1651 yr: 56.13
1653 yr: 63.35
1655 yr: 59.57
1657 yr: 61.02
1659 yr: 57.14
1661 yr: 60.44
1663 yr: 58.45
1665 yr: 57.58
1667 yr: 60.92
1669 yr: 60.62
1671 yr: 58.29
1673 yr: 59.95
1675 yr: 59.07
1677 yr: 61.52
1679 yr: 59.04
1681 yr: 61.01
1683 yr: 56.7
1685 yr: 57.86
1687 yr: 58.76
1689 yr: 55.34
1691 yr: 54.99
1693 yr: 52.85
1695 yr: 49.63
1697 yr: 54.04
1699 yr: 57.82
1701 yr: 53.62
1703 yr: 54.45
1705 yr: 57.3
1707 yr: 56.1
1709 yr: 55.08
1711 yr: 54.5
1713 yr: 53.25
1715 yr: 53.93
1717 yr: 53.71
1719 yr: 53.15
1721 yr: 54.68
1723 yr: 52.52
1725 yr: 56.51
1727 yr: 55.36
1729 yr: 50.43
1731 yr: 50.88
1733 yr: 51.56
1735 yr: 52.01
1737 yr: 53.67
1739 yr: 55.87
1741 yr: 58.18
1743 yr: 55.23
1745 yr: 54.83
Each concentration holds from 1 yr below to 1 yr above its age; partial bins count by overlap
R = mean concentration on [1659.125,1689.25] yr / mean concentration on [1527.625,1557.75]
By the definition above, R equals 1.18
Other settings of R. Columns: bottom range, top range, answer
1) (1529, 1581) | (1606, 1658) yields 1.14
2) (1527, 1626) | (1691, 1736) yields 1.05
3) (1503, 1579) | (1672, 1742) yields 1.10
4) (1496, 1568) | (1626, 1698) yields 1.14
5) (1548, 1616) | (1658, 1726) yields 1.11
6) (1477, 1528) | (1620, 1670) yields 1.13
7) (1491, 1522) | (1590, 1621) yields 1.03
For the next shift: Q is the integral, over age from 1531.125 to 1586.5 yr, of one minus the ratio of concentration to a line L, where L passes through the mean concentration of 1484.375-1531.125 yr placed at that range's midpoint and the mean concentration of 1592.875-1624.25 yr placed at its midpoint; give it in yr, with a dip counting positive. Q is 3.3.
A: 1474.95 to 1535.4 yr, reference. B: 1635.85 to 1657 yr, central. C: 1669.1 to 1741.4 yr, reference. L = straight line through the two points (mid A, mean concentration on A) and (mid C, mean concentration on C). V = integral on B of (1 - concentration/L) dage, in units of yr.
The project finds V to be -1.7 yr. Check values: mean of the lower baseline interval 51.4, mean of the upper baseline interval 55.4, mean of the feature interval 58.5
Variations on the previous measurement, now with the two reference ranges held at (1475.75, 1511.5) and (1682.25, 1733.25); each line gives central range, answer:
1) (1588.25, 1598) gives 0.2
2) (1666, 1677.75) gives -1.3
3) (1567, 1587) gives 0.9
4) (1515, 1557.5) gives 1.2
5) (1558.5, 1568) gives 0.7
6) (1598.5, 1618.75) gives -0.2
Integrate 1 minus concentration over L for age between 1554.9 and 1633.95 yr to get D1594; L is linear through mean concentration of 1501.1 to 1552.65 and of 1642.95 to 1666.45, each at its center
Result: 4.0 yr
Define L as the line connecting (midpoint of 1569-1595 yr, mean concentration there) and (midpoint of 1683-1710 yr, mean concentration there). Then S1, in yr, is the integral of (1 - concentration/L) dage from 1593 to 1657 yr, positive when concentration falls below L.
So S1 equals -4.4 yr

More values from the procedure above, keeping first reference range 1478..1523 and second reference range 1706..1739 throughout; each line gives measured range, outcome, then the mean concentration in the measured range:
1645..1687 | -4.8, 59.1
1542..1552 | 0.6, 48.5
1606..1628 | -0.9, 54.7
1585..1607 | 0.2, 51.9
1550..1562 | 0.5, 49.7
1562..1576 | 0.6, 49.9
